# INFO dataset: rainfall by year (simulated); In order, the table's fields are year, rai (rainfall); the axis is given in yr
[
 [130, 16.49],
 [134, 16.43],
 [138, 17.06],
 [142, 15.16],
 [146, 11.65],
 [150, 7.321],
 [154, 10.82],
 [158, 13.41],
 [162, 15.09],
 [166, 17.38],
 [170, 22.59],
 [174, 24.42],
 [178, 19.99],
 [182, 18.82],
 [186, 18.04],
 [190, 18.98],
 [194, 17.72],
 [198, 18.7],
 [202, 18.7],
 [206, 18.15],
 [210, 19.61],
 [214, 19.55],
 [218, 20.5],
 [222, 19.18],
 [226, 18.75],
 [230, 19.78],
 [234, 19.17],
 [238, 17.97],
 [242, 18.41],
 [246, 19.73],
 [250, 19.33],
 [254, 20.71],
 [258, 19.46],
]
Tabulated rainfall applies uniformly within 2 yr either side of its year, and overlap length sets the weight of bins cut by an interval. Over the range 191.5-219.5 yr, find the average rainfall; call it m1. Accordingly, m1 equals 19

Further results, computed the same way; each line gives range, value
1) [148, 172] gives 14.4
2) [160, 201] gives 19.2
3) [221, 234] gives 19.2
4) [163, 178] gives 20.8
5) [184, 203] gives 18.4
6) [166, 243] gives 19.4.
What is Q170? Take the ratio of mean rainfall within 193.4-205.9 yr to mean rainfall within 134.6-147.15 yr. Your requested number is 1.2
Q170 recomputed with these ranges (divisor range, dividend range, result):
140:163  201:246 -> 1.58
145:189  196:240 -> 1.16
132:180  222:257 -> 1.21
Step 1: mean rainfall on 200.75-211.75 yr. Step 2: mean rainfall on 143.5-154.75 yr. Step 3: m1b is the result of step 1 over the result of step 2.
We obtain 1.9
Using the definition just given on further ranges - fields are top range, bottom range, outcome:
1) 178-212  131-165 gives 1.38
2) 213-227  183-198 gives 1.07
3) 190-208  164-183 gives 0.89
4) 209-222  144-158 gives 1.90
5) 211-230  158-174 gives 1.06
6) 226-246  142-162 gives 1.62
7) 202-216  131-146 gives 1.22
